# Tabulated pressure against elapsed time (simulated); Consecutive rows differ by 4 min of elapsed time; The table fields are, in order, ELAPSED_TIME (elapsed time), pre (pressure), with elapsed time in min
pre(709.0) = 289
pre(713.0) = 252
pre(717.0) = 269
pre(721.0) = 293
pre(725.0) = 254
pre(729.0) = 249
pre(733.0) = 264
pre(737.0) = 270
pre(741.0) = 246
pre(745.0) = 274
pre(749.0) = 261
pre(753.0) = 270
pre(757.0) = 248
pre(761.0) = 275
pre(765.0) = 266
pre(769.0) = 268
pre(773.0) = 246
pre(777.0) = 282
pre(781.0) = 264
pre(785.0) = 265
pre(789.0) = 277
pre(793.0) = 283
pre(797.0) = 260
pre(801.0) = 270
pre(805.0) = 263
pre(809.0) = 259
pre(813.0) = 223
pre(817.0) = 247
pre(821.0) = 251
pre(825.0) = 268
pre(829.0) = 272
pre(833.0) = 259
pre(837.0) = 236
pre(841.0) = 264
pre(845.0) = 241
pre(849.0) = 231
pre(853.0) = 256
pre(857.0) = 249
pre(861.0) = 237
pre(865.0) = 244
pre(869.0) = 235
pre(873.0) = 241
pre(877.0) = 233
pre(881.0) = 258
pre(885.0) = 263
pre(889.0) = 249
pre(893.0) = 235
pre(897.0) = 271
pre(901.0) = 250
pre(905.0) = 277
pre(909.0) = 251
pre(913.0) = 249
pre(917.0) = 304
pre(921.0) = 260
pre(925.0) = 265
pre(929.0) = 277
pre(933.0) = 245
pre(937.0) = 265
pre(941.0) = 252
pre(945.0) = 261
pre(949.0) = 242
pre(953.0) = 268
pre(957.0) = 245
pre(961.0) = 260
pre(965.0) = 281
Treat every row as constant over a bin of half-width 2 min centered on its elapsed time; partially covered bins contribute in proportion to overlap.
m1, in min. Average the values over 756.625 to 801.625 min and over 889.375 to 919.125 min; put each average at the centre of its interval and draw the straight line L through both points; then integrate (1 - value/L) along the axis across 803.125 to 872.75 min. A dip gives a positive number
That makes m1 4.2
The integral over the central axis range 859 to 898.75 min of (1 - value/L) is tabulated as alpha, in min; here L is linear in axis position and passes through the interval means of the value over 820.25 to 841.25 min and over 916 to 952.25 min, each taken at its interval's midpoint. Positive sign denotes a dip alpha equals 2.1 min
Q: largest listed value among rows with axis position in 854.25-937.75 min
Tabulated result 304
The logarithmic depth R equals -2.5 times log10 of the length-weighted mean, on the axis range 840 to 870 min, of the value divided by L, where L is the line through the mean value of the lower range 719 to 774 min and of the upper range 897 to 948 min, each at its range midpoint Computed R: 0.081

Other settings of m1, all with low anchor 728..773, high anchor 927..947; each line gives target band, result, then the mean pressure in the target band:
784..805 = -0.7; 271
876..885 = 0.3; 251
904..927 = -0.6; 267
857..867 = 0.7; 242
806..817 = 0.7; 244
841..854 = 0.8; 245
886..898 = 0.4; 251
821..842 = 0.2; 259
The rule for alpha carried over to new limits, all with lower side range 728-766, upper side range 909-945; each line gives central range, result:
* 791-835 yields 0.6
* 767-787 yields -0.2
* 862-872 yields 0.9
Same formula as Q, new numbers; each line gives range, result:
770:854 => 283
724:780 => 282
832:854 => 264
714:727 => 293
